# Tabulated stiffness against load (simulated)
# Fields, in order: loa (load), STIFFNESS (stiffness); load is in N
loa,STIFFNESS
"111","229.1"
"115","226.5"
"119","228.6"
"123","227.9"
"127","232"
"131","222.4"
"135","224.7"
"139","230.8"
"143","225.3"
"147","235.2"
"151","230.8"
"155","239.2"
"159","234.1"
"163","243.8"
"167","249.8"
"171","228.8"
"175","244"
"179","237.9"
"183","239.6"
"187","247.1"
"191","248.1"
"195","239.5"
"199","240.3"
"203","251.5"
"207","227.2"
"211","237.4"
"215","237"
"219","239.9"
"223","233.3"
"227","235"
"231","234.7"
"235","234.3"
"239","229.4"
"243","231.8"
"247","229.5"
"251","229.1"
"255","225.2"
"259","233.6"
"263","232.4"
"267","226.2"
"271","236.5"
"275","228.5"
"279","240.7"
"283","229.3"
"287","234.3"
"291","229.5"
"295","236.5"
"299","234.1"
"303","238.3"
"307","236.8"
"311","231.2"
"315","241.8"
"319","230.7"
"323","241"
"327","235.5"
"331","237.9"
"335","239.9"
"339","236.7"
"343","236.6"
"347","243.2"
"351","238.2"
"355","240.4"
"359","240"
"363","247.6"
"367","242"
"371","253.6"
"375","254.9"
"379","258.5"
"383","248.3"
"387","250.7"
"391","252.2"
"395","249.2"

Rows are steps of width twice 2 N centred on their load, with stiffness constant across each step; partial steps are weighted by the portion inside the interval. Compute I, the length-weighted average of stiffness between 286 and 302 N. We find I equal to 234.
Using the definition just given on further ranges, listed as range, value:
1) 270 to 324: 235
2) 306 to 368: 239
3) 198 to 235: 237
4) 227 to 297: 232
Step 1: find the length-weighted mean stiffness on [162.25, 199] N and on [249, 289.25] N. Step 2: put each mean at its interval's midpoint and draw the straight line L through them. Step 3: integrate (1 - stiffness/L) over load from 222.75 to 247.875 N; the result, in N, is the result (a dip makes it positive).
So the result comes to 0.3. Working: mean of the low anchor 242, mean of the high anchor 232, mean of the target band 233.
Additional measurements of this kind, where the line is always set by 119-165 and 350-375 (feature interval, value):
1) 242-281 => 1.2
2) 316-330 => 0.3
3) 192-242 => -0.2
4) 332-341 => 0.2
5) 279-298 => 0.5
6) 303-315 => 0.3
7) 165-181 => -0.5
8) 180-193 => -0.6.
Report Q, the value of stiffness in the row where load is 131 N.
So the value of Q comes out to 222.4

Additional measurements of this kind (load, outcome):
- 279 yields 240.7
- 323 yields 241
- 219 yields 239.9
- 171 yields 228.8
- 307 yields 236.8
